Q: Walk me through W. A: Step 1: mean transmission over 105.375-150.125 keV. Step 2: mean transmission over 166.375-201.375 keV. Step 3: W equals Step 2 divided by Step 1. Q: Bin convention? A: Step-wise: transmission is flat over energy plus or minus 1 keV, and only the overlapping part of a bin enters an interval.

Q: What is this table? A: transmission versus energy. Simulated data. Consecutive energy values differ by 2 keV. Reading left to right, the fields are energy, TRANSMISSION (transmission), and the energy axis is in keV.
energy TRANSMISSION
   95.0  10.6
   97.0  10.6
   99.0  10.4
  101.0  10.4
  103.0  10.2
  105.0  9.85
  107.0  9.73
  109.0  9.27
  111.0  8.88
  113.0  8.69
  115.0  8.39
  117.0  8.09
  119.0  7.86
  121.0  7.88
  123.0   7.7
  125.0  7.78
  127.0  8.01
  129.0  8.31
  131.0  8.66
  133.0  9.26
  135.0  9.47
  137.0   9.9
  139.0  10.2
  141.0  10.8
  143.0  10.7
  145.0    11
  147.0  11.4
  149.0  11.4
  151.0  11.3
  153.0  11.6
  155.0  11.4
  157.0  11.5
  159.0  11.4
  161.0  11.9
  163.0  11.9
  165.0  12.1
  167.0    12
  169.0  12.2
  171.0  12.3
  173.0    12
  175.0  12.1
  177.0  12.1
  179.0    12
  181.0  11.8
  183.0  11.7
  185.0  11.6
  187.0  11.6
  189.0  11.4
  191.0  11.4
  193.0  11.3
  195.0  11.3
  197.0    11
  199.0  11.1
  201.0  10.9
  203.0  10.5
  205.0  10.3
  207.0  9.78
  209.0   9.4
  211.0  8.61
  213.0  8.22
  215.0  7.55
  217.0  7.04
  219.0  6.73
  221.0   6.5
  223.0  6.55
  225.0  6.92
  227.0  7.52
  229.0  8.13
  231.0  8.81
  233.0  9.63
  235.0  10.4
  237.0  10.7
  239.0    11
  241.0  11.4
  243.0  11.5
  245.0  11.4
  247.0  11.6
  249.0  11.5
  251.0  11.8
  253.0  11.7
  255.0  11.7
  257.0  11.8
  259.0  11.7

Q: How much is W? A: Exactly 1.3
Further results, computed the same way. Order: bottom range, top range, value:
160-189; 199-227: 0.71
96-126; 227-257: 1.19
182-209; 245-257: 1.06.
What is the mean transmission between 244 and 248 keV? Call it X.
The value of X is 11.5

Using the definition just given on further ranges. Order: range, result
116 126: 7.86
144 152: 11.3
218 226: 6.67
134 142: 10.1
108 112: 9.07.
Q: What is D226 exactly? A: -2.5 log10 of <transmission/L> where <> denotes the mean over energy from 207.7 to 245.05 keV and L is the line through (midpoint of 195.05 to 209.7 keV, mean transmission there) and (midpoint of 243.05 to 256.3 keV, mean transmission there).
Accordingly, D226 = 0.25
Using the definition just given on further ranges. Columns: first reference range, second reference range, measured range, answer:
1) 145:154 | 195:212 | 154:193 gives -0.09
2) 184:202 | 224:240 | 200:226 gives 0.22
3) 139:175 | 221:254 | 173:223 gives 0.06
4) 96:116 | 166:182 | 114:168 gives 0.09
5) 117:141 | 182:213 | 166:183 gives -0.20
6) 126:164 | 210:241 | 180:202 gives -0.22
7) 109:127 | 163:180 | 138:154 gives -0.08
